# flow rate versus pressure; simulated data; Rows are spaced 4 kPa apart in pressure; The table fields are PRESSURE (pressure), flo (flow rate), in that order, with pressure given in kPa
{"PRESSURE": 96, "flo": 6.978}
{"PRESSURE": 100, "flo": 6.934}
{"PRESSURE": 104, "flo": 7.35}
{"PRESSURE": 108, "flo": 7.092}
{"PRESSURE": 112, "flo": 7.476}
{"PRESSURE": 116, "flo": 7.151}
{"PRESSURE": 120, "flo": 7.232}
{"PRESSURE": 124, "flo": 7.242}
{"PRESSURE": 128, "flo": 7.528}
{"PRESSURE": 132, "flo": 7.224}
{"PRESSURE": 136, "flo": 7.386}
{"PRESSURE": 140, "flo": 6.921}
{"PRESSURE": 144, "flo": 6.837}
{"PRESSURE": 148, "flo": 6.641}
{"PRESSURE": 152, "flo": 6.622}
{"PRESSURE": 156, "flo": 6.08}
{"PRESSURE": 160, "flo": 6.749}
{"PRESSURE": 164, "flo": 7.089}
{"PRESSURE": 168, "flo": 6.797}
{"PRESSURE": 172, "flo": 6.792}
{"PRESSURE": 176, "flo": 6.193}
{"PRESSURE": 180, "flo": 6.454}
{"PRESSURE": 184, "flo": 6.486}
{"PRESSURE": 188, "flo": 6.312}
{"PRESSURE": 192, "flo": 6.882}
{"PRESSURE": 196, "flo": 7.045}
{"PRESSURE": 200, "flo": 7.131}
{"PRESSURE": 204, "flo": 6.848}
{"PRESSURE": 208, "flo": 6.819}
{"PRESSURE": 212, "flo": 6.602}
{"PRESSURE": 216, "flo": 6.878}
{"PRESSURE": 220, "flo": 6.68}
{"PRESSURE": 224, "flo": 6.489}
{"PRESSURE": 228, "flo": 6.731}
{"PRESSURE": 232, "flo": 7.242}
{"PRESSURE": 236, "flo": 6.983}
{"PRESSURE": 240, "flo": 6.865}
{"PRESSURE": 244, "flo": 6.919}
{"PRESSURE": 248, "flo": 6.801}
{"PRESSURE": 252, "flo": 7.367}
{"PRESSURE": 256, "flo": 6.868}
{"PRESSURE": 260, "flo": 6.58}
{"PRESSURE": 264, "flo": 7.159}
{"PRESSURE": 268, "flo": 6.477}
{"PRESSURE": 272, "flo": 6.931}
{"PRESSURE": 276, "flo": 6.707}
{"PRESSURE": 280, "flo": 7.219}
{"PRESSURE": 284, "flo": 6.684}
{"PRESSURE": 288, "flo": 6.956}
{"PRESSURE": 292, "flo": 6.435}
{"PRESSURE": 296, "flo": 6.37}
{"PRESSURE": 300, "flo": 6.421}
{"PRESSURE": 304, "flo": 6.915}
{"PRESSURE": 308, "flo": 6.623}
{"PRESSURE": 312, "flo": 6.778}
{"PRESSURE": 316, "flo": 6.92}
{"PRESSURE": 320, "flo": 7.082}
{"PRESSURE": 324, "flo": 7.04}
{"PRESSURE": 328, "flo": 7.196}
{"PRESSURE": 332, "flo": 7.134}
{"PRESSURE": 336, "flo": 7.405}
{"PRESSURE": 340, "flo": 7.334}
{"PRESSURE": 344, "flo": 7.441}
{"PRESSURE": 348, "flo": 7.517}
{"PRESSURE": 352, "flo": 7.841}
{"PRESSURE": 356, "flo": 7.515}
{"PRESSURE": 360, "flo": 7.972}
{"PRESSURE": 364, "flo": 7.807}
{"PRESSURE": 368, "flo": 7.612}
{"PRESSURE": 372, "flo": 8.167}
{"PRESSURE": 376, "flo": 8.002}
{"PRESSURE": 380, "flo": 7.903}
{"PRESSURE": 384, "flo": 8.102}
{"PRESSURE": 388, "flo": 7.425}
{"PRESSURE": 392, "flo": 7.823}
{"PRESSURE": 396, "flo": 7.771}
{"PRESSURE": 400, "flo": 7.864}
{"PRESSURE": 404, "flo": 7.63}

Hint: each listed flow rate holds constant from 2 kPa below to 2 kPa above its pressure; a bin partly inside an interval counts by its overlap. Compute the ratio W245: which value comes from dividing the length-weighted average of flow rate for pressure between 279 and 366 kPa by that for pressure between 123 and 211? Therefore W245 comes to 1.04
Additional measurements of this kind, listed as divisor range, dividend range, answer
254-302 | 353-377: 1.16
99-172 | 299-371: 1.04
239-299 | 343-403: 1.14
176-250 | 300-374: 1.08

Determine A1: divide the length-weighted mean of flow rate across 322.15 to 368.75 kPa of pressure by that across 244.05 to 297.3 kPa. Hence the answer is 1.10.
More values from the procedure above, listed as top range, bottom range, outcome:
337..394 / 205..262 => 1.13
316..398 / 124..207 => 1.11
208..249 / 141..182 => 1.03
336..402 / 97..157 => 1.10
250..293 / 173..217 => 1.03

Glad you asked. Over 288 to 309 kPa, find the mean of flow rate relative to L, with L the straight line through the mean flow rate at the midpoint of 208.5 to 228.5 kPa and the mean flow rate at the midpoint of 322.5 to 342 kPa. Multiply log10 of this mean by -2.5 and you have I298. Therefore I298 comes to 0.08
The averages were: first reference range 6.68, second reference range 7.23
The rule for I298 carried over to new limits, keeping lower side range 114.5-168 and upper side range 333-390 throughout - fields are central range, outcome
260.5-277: 0.09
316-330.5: 0.07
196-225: 0.06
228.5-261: 0.05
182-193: 0.09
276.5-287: 0.08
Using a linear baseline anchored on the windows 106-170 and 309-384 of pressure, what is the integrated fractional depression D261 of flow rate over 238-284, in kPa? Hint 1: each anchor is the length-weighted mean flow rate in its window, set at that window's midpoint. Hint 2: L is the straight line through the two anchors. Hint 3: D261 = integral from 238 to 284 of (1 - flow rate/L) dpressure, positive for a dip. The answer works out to 2.5 kPa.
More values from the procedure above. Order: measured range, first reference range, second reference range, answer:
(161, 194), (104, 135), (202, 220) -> 1.6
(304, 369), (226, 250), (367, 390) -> 2.5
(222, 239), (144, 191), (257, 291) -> -0.3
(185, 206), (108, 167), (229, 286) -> 0.4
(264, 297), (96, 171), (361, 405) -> 3.3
